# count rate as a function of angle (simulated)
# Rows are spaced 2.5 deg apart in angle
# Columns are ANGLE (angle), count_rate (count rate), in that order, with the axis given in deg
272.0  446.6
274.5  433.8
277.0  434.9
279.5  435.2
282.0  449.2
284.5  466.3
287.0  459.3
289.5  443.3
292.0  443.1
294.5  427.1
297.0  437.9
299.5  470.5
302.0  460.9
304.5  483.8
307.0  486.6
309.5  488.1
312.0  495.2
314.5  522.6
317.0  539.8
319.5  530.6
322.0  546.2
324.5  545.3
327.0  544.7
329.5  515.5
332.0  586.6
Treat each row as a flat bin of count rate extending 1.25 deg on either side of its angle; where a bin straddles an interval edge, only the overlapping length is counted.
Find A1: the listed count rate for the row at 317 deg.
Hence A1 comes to 539.8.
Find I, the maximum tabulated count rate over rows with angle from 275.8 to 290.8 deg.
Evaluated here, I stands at 466.3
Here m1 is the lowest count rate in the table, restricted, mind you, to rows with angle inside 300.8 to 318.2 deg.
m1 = 460.9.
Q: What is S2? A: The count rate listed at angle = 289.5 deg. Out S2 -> 443.3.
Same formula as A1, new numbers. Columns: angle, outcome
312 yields 495.2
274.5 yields 433.8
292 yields 443.1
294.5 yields 427.1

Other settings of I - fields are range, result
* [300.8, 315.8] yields 522.6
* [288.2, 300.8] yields 470.5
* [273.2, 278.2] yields 434.9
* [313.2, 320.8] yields 539.8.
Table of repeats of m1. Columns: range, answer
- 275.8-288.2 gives 434.9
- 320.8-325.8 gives 545.3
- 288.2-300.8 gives 427.1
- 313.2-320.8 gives 522.6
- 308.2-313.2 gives 488.1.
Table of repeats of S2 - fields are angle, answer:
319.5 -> 530.6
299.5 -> 470.5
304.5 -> 483.8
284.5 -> 466.3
